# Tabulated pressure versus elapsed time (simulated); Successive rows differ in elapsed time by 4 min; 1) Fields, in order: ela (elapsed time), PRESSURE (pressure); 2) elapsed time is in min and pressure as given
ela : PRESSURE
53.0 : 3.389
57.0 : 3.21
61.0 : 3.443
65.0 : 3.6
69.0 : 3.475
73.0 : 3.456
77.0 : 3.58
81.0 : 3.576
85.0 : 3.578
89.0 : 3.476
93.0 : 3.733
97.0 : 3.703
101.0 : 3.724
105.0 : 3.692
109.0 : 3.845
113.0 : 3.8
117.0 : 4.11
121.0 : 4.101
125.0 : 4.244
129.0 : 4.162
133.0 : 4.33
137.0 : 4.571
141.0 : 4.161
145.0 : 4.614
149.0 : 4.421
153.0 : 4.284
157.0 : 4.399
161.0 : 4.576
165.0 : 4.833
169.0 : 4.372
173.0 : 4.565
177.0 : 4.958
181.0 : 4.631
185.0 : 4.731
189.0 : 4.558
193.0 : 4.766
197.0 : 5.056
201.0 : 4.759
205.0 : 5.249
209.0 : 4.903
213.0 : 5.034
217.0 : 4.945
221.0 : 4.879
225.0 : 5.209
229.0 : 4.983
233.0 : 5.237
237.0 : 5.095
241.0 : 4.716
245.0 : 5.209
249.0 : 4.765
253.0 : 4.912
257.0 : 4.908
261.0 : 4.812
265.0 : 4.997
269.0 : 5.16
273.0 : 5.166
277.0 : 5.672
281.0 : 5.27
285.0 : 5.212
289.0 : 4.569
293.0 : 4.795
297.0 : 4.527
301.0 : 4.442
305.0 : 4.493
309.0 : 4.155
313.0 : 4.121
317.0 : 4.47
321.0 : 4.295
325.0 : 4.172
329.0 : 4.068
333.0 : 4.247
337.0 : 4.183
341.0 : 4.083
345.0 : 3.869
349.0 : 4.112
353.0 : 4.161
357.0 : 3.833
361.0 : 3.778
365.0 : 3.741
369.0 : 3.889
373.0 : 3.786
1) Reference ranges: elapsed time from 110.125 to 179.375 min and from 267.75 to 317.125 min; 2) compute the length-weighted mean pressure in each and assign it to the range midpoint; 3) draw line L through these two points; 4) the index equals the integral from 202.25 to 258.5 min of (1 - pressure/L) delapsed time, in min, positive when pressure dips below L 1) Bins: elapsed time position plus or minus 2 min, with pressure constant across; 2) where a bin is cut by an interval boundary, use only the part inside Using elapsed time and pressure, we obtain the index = -4.8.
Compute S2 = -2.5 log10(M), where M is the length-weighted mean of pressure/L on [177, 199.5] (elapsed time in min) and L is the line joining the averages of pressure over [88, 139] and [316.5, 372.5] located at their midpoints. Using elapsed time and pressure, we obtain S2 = -0.19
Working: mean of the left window 3.97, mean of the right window 4.05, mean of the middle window 4.77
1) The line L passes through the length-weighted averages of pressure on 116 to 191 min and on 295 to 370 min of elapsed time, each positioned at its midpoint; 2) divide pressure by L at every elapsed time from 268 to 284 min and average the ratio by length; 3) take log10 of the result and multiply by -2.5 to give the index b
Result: -0.246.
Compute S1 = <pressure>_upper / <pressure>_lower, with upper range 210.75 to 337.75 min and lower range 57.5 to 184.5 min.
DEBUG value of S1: 1.18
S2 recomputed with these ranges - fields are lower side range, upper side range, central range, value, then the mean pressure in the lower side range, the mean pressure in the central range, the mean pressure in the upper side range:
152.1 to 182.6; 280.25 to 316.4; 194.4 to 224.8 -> -0.09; 4.59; 4.98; 4.59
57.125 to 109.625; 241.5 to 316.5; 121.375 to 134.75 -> -0.10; 3.59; 4.23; 4.83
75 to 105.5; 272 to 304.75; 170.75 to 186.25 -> -0.12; 3.63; 4.72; 4.93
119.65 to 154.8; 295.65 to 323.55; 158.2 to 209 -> -0.10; 4.33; 4.75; 4.35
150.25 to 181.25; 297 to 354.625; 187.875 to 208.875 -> -0.09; 4.57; 4.89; 4.22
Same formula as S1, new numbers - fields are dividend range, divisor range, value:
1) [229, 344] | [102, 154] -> 1.13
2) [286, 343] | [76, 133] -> 1.13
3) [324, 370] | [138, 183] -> 0.89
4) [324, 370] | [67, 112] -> 1.11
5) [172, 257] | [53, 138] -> 1.31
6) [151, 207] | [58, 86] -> 1.34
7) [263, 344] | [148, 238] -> 0.96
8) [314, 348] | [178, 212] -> 0.86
